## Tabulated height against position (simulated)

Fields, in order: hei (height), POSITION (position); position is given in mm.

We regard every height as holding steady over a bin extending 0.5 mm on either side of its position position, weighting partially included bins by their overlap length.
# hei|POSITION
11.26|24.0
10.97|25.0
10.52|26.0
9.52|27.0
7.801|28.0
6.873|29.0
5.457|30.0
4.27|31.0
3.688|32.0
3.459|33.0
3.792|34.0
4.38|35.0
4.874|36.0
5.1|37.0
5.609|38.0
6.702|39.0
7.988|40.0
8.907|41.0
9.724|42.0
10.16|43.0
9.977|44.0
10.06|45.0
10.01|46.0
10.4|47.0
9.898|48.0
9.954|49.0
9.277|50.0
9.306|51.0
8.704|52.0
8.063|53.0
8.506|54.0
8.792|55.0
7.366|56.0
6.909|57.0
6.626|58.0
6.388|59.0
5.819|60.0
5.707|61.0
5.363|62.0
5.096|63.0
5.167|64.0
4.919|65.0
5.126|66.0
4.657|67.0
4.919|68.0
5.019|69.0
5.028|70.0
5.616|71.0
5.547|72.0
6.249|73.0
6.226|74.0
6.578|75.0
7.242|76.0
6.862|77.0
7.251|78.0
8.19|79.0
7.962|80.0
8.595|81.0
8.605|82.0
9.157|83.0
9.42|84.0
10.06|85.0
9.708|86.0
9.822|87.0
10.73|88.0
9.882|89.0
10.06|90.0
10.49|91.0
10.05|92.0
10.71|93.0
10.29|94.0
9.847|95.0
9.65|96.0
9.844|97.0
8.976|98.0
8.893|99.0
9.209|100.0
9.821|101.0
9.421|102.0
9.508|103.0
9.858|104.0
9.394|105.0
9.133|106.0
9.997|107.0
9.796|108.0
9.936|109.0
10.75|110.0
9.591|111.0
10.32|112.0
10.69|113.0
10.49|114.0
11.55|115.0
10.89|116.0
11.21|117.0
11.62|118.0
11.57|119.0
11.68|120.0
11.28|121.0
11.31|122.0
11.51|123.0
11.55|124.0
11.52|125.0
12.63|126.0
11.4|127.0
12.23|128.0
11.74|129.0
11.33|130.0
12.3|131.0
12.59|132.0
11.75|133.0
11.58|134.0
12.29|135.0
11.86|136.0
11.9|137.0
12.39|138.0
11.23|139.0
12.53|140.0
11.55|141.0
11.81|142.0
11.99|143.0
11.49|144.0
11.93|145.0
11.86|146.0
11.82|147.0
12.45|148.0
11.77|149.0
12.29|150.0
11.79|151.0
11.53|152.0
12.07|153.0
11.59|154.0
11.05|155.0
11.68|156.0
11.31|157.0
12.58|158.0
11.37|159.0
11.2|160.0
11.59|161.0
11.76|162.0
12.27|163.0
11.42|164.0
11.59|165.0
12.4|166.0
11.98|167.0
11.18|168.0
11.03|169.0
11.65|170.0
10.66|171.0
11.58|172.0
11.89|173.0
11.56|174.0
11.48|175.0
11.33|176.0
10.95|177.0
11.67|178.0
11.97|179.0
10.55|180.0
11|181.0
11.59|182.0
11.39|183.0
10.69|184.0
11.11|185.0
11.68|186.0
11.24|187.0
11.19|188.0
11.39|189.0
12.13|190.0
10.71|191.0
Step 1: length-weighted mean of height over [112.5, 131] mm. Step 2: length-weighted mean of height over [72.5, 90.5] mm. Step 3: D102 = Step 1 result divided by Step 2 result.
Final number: 1.4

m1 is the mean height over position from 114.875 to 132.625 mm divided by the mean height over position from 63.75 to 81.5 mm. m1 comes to 1.88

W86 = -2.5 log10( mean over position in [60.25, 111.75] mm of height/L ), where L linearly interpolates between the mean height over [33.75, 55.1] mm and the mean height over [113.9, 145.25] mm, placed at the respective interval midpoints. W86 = 0.21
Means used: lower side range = 8.23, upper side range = 11.7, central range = 8.23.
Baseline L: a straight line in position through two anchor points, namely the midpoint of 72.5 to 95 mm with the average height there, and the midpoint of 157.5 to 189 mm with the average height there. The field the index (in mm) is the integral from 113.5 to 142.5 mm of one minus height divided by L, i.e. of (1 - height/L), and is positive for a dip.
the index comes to -4.5 mm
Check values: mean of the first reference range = 8.85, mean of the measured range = 11.7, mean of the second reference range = 11.5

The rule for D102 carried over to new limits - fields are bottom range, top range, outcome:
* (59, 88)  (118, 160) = 1.72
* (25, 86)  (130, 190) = 1.62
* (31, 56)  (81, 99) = 1.27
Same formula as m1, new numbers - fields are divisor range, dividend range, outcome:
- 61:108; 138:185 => 1.43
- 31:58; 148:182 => 1.51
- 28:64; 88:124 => 1.43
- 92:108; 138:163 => 1.22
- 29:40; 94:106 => 1.91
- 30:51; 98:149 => 1.50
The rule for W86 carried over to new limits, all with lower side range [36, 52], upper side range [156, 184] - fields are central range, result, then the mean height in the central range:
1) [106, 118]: -0.024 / 10.5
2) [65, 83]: 0.406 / 6.48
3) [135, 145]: -0.099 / 11.9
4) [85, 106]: 0.007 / 9.8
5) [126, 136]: -0.125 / 11.9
